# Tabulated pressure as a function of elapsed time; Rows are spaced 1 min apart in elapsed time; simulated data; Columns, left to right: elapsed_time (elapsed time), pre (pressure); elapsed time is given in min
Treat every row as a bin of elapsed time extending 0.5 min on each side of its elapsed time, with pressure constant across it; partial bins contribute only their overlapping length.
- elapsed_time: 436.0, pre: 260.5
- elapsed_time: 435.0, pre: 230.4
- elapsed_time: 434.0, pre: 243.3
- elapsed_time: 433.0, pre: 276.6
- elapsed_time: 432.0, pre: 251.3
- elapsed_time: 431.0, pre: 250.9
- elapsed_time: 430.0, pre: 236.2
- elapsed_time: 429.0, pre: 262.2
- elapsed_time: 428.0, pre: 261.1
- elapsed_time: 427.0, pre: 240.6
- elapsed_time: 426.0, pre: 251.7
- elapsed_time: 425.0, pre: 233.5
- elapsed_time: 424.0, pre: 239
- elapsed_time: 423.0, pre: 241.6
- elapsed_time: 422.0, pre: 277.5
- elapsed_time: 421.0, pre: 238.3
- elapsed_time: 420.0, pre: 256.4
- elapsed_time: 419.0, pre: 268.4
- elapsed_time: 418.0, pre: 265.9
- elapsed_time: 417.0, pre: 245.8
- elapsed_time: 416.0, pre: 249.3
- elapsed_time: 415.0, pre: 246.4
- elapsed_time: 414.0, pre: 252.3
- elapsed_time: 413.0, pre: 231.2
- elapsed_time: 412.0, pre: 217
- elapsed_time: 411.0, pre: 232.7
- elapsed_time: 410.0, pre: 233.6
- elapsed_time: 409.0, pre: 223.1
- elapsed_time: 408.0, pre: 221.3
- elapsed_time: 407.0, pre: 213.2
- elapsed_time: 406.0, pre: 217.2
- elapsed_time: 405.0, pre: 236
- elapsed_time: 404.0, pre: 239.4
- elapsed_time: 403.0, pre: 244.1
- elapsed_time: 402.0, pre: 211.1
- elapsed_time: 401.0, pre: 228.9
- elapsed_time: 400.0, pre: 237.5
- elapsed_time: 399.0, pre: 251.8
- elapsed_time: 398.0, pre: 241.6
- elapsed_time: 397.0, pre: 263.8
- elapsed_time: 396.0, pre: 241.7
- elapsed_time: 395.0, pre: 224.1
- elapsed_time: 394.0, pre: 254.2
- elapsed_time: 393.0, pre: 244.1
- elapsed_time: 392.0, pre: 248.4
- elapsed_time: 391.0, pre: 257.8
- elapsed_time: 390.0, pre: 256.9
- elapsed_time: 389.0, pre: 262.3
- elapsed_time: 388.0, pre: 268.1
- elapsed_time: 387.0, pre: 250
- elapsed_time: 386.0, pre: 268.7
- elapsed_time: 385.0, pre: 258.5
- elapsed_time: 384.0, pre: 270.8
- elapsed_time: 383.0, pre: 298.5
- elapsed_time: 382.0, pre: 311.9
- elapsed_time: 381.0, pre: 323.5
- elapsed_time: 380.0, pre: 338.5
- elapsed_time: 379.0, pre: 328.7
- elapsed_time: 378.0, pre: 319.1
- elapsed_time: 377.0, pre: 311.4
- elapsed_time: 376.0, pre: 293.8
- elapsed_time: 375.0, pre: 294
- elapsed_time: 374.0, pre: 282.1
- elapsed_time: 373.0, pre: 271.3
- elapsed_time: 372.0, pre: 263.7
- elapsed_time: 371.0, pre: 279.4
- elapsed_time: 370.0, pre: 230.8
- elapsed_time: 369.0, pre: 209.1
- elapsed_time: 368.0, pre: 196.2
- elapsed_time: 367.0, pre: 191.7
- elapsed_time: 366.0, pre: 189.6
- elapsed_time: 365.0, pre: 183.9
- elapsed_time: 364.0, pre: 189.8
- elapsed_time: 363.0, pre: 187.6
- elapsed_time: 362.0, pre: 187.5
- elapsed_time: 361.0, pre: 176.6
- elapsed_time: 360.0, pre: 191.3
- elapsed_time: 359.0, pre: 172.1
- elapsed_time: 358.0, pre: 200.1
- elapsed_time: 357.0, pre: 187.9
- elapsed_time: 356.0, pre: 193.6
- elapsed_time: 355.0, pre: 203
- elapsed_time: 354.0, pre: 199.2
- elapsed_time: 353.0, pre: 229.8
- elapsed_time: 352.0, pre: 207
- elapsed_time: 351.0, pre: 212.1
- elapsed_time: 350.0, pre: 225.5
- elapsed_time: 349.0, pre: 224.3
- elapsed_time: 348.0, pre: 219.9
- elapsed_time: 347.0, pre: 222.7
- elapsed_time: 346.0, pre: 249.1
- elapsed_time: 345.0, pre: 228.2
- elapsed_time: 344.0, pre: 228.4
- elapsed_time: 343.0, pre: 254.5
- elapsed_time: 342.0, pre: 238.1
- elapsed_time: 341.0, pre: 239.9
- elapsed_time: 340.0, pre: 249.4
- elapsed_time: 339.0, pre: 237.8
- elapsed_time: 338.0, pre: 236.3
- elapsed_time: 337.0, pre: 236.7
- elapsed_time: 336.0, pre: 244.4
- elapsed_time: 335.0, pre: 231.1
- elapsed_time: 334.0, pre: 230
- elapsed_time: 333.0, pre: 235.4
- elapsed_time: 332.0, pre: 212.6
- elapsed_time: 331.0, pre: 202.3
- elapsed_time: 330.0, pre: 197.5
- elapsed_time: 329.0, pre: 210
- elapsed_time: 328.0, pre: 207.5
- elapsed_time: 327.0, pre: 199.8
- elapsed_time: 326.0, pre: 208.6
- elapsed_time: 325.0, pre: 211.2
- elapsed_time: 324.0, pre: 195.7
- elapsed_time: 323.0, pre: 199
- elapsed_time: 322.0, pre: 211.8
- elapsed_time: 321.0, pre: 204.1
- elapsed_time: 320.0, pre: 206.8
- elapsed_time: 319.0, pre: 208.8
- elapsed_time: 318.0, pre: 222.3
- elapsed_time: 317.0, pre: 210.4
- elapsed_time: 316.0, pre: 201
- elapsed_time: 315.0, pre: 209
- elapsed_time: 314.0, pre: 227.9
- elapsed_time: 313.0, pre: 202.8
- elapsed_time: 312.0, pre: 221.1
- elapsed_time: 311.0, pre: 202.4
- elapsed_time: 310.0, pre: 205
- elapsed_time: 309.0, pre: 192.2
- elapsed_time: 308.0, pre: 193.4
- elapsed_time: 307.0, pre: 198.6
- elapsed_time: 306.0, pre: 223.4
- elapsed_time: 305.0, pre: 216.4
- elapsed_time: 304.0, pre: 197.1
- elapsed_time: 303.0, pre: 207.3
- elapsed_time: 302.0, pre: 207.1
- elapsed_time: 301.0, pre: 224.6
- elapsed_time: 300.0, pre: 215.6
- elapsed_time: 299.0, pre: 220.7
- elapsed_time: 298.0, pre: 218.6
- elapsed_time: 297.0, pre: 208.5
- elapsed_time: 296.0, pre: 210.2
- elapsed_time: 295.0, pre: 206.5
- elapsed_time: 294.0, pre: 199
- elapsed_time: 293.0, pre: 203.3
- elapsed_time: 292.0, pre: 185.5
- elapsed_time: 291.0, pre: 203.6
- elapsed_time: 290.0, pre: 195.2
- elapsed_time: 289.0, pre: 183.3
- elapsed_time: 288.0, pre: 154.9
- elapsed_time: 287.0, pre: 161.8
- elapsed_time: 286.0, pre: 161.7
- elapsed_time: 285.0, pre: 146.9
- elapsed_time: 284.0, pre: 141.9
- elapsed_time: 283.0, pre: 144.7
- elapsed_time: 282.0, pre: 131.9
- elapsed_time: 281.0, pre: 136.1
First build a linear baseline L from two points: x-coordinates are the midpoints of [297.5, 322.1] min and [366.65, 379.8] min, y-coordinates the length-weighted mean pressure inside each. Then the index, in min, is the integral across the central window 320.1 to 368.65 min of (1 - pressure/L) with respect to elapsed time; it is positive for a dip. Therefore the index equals 5.8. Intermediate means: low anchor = 210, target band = 212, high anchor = 270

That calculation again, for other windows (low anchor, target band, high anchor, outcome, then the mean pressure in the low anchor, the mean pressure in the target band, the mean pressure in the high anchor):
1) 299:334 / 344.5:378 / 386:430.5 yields 0.5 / 209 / 223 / 244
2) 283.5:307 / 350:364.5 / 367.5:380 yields 3.5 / 195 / 197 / 276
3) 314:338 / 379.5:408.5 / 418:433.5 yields -1.8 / 214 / 255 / 253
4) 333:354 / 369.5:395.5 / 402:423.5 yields -4.5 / 232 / 277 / 240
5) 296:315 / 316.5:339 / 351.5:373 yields -0.8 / 210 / 215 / 205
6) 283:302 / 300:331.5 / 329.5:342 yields 0.6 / 190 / 207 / 230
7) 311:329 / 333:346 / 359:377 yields -1.4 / 209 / 238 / 226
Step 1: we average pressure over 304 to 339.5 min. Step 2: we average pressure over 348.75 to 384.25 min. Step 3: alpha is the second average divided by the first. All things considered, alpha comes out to 1.12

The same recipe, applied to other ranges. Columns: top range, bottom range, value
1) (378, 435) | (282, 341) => 1.23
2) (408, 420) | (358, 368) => 1.30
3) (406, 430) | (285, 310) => 1.22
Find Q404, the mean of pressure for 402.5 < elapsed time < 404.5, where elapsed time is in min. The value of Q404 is 242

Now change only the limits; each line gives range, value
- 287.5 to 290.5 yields 178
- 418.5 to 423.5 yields 256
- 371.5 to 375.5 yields 278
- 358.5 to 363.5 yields 183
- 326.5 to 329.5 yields 206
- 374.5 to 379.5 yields 309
